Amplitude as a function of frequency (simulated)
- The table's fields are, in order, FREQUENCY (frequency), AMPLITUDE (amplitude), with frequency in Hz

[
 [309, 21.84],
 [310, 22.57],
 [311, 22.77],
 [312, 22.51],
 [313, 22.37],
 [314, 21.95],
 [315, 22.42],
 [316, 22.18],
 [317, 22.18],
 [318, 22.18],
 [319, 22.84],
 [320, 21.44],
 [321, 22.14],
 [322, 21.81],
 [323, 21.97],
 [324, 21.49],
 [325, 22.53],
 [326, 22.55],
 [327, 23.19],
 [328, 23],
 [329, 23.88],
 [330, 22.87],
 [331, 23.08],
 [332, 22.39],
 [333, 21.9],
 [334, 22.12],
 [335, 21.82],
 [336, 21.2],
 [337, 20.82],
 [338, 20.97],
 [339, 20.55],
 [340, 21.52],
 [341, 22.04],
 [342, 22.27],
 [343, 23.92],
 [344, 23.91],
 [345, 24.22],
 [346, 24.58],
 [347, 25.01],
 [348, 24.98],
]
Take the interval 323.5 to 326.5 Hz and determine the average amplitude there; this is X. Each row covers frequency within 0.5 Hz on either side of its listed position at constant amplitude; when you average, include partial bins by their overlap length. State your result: 22.2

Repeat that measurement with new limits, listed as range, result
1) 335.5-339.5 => 20.9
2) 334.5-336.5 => 21.5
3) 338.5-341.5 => 21.4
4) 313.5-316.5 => 22.2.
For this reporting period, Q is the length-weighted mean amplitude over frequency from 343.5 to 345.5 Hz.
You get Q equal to 24.1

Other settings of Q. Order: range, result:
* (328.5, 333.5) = 22.8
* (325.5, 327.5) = 22.9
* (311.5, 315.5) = 22.3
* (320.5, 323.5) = 22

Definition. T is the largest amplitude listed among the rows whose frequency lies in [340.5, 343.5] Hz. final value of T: 23.92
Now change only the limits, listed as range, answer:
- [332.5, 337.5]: 22.12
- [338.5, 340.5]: 21.52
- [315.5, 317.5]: 22.18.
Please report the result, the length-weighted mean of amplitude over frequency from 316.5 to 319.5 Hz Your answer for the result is 22.4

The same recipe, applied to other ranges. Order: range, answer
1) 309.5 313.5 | 22.6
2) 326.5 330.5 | 23.2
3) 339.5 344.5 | 22.7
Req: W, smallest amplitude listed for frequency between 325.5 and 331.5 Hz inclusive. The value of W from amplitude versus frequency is 22.55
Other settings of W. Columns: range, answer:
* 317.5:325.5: 21.44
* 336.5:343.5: 20.55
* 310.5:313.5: 22.37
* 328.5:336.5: 21.2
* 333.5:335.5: 21.82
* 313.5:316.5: 21.95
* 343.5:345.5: 23.91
